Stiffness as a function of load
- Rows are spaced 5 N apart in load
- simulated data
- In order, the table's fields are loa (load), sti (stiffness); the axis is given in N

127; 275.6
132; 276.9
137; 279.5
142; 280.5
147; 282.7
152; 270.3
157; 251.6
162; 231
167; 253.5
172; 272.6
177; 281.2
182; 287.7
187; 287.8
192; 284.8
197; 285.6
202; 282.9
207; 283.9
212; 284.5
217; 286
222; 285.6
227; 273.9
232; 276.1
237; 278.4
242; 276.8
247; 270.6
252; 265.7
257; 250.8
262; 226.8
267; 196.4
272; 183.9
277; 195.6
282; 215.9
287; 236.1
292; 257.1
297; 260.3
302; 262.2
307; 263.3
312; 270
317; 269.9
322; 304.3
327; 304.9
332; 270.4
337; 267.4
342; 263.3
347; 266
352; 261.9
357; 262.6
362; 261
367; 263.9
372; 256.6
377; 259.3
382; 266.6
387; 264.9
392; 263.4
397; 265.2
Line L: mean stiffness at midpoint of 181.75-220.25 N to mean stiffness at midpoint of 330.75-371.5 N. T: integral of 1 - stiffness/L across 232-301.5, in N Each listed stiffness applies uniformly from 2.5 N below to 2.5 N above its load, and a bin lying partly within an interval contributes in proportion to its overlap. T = 8.7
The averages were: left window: 285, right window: 264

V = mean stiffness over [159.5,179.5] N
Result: 260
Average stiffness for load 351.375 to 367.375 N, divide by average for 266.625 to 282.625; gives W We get 1.3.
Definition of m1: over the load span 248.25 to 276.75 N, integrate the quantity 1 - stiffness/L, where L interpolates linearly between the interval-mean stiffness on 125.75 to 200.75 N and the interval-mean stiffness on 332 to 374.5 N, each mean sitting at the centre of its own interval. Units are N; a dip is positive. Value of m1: 4.7 N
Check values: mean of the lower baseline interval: 274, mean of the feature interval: 224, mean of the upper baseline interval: 263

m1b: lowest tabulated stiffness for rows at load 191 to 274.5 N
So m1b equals 183.9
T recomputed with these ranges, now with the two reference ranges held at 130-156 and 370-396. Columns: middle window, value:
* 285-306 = 1.0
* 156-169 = 1.5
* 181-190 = -0.4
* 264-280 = 4.5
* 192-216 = -1.0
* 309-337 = -1.7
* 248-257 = 0.3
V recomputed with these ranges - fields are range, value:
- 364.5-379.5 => 260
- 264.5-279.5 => 192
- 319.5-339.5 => 287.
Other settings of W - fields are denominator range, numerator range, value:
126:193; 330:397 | 0.97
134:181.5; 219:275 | 0.94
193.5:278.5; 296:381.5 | 1.03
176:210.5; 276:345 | 0.92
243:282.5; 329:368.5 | 1.16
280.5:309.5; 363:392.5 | 1.05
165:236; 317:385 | 0.96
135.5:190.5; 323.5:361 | 1.00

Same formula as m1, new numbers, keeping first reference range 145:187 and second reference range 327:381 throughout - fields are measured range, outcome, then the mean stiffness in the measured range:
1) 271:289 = 3.86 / 209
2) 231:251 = -0.61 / 275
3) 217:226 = -0.57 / 284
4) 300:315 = 0.02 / 265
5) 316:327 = -1.15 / 293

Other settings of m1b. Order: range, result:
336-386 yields 256.6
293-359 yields 260.3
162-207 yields 231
